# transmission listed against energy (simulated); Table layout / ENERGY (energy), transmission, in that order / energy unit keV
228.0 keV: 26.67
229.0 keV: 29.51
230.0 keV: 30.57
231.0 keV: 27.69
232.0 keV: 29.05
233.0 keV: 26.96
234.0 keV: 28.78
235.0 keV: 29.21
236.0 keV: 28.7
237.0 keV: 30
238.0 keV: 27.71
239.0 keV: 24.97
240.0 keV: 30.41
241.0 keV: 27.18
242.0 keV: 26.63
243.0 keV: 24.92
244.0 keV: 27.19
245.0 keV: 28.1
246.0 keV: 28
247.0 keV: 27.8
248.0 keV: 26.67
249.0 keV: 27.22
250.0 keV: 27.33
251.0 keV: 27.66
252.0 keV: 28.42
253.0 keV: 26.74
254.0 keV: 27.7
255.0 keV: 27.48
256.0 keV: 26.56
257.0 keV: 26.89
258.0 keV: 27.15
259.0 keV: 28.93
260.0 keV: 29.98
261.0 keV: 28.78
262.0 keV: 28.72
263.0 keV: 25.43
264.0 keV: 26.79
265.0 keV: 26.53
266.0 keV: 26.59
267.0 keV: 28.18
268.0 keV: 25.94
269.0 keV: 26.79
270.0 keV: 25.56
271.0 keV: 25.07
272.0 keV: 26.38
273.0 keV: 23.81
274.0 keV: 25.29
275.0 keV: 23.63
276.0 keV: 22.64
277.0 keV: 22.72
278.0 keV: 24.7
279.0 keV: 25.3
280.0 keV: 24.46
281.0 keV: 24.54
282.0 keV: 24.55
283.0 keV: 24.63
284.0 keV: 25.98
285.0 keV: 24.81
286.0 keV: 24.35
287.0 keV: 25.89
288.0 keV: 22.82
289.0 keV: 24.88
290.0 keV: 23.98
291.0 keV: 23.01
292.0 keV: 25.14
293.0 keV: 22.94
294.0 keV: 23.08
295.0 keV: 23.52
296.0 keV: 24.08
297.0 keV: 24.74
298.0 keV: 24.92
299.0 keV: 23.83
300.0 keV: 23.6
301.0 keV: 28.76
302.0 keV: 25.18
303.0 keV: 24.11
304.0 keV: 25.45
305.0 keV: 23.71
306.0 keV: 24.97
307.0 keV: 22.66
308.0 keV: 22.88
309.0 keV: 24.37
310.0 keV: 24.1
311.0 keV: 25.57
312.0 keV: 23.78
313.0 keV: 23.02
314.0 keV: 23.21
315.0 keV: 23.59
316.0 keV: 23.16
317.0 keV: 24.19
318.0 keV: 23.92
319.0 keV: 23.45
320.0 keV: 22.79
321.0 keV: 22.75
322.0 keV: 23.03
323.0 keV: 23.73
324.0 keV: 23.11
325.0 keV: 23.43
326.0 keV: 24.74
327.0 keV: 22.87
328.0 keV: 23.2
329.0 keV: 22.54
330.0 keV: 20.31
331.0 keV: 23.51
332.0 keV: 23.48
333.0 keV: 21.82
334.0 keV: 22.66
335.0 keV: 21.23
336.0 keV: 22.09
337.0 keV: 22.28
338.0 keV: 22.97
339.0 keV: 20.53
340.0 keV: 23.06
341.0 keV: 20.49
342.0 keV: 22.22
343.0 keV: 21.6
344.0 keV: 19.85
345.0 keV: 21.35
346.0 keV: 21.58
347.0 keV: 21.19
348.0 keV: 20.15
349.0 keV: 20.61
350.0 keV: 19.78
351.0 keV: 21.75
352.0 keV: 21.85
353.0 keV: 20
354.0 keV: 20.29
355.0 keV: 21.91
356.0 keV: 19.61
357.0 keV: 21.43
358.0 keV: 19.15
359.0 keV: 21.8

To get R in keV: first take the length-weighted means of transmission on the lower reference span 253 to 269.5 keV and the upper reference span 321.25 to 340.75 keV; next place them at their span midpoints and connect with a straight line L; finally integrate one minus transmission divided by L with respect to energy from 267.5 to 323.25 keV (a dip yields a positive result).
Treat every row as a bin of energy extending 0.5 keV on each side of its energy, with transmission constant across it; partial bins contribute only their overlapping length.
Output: 1.7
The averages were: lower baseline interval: 27.4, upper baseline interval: 22.6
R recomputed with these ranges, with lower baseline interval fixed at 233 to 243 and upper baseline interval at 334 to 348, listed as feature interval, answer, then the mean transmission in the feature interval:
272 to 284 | 0.52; 24.4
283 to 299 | 0.25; 24.3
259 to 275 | -0.29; 26.6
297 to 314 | -0.46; 24.4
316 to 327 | -0.34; 23.5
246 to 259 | -0.16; 27.4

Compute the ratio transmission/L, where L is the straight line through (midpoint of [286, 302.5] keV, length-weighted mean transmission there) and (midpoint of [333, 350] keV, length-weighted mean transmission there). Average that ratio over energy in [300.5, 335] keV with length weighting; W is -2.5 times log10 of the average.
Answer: -0.032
